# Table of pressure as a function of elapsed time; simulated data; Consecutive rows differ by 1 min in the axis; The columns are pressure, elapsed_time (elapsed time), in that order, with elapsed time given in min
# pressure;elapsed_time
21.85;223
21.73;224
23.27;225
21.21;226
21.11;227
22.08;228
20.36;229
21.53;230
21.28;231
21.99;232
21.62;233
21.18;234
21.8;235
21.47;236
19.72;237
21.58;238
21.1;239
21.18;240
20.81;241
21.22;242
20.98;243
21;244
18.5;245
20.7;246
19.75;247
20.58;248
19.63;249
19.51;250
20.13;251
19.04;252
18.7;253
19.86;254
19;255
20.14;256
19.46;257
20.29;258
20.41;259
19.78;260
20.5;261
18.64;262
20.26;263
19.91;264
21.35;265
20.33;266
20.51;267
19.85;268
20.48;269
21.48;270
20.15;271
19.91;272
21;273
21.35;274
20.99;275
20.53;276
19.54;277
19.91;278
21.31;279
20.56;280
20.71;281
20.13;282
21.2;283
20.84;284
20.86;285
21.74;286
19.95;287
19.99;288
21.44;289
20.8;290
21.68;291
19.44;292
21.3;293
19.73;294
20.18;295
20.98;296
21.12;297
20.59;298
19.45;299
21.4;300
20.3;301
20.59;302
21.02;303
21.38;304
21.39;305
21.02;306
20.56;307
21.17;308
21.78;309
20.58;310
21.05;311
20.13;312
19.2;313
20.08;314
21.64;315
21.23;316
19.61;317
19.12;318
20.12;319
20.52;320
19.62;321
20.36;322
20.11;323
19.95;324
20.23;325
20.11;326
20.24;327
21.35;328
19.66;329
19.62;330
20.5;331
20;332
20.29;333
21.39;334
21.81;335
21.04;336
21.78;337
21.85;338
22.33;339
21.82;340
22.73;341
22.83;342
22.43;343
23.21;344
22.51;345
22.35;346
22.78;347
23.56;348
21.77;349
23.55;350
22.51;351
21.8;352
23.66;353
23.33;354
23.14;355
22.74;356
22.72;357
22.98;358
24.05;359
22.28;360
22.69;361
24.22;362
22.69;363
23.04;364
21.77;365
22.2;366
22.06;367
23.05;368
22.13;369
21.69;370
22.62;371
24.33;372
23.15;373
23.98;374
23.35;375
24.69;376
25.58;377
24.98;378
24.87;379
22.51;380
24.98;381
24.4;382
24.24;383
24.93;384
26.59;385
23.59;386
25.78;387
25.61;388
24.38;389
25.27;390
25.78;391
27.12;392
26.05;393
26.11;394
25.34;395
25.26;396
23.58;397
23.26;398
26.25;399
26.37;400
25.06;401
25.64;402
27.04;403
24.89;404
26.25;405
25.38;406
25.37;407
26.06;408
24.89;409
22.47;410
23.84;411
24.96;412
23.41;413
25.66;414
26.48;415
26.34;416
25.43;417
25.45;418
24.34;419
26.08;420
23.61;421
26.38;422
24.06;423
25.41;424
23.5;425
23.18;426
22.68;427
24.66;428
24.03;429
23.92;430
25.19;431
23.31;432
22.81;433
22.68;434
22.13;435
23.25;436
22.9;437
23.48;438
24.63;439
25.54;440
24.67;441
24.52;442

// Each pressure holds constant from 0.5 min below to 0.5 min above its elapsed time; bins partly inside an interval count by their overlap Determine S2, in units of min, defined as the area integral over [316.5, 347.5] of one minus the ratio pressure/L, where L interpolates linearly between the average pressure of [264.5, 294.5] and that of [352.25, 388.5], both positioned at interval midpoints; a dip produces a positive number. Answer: 1.84 min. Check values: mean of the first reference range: 20.6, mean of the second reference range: 23.6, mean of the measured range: 21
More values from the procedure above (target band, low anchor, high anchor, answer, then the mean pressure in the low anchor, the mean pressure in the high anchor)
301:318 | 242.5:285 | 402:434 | 0.7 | 20.2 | 24.7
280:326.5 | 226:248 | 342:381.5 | 3.3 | 21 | 23.1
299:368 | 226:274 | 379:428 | 4.3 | 20.5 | 25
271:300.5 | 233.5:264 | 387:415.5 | 1.1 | 20.2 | 25.3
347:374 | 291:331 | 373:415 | 0.4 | 20.5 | 25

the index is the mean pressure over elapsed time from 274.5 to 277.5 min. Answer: 20.4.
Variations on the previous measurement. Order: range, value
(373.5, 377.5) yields 24.4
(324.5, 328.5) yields 20.5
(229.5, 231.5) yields 21.4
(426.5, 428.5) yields 23.7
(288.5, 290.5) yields 21.1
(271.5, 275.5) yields 20.8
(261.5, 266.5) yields 20.1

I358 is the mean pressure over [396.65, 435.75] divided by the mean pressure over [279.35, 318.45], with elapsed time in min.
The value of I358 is 1.19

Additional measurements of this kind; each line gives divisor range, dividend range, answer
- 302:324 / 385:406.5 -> 1.24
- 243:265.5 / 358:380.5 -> 1.17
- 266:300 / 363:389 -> 1.16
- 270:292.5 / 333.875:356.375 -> 1.09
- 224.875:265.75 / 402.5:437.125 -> 1.20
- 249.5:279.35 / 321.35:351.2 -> 1.07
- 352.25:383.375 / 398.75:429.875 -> 1.07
